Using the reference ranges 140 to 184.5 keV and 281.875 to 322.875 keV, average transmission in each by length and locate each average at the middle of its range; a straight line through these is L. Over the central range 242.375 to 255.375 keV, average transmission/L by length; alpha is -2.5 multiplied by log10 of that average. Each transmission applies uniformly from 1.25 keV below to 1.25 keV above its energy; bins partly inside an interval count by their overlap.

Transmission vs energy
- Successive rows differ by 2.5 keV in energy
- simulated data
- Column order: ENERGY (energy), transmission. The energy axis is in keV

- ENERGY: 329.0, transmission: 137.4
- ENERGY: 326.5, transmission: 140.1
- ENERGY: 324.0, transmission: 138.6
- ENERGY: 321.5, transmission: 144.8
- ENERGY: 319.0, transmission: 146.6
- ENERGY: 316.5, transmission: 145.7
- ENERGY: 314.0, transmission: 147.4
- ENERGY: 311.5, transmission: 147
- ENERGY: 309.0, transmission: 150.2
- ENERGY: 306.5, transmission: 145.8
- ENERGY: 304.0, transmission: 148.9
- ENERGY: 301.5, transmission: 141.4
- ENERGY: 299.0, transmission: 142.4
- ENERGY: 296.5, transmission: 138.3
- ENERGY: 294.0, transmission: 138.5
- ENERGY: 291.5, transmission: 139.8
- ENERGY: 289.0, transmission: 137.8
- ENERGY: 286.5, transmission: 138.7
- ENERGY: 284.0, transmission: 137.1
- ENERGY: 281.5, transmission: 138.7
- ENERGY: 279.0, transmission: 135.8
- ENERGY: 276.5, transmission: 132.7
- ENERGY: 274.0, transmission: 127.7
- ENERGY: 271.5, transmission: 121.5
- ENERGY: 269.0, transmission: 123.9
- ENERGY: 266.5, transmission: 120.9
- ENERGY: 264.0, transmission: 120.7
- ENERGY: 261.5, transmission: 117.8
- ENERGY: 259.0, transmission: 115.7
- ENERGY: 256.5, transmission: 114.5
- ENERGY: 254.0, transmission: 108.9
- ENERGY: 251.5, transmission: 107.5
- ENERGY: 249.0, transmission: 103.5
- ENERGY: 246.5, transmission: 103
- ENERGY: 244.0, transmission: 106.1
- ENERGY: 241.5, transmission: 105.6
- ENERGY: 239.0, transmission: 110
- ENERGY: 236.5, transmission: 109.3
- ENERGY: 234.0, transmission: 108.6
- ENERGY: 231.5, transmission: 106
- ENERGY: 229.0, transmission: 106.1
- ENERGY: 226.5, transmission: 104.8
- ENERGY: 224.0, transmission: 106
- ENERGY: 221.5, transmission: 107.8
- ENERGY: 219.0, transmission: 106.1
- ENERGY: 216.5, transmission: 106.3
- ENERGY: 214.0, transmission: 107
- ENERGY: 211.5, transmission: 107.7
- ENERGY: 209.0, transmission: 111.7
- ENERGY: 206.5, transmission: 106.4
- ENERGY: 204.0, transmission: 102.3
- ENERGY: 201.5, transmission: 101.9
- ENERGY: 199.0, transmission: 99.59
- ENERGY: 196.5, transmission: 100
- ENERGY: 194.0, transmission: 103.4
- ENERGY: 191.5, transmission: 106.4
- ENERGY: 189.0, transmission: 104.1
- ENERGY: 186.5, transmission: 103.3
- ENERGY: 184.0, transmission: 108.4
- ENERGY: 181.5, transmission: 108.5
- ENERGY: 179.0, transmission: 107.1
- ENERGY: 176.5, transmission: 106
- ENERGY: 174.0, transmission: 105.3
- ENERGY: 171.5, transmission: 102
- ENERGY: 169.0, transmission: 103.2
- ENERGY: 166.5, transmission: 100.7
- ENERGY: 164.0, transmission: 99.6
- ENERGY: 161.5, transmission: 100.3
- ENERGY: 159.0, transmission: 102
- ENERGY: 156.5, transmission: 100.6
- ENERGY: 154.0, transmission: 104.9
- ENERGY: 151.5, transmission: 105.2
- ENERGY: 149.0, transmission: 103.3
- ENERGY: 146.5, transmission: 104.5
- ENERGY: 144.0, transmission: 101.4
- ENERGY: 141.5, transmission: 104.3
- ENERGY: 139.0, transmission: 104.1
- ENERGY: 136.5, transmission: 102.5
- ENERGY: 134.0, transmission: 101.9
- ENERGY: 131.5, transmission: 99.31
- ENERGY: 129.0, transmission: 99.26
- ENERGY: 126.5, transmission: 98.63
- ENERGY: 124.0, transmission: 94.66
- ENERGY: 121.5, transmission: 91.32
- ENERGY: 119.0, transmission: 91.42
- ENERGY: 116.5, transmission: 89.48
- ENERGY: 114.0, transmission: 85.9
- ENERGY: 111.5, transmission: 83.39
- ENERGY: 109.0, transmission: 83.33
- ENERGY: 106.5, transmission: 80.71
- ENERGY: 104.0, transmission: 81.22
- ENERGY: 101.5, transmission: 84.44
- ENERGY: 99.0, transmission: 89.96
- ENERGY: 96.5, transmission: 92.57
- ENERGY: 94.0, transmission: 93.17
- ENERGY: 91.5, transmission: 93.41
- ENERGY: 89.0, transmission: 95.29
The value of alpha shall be 0.21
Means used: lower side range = 104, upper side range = 143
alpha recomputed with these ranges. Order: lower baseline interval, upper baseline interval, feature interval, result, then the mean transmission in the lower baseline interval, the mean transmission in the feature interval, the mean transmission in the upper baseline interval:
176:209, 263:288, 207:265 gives 0.09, 105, 109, 130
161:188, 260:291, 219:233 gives 0.11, 104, 106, 130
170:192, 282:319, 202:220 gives 0.08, 106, 107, 143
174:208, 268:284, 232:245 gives 0.11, 105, 108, 131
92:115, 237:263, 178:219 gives -0.04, 86.3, 105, 109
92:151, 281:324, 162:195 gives 0.05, 94.1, 104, 143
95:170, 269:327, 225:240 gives 0.14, 96.1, 107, 140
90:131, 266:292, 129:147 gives -0.06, 89.8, 102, 132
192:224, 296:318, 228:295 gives 0.06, 105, 120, 145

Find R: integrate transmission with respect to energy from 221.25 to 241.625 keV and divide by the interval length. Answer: 107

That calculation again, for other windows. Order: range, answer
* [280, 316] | 142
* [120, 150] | 100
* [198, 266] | 108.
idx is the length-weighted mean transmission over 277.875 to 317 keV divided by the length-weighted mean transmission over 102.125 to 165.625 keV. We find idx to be 1.47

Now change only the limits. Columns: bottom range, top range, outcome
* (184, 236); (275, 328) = 1.34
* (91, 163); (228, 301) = 1.27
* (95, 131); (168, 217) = 1.18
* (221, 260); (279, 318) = 1.32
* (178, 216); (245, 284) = 1.14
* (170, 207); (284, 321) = 1.37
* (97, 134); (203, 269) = 1.21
